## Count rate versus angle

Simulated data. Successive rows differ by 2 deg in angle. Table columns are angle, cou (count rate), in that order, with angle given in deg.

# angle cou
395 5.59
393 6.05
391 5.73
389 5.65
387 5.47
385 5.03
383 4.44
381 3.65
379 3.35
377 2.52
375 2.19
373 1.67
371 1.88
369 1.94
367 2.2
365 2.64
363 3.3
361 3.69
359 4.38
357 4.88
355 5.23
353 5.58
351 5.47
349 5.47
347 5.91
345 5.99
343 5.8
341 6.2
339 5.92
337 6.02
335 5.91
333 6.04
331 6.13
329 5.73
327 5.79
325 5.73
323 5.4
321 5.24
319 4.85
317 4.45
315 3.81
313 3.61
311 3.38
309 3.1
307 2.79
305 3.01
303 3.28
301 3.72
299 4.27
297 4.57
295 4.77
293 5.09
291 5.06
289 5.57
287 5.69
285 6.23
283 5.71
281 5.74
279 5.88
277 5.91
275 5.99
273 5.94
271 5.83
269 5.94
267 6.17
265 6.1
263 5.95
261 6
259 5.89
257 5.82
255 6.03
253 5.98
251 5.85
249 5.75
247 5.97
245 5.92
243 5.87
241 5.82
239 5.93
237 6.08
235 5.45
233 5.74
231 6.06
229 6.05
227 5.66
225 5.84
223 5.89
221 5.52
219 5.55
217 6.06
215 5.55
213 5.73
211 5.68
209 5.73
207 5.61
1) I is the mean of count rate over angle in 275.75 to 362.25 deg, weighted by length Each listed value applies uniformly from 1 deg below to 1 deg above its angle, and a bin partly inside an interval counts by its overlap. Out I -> 5.04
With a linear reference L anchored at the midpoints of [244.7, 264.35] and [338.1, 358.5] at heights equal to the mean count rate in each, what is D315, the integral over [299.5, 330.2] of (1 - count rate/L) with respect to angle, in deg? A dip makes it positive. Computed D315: 7.8 deg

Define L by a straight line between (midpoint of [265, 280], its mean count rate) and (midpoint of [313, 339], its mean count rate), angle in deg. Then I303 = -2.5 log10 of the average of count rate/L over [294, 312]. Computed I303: 0.47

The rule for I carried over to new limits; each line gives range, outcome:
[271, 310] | 4.88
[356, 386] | 3.18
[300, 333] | 4.43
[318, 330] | 5.46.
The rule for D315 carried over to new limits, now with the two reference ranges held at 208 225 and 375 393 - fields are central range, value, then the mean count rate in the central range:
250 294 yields -4.5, 5.83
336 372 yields 0.8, 4.58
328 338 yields -2.4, 5.97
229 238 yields -0.4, 5.86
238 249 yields -0.7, 5.89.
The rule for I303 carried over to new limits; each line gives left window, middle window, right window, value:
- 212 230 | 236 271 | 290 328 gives -0.141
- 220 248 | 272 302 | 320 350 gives 0.095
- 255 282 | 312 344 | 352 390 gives -0.180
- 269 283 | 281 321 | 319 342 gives 0.301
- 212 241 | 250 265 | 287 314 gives -0.172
